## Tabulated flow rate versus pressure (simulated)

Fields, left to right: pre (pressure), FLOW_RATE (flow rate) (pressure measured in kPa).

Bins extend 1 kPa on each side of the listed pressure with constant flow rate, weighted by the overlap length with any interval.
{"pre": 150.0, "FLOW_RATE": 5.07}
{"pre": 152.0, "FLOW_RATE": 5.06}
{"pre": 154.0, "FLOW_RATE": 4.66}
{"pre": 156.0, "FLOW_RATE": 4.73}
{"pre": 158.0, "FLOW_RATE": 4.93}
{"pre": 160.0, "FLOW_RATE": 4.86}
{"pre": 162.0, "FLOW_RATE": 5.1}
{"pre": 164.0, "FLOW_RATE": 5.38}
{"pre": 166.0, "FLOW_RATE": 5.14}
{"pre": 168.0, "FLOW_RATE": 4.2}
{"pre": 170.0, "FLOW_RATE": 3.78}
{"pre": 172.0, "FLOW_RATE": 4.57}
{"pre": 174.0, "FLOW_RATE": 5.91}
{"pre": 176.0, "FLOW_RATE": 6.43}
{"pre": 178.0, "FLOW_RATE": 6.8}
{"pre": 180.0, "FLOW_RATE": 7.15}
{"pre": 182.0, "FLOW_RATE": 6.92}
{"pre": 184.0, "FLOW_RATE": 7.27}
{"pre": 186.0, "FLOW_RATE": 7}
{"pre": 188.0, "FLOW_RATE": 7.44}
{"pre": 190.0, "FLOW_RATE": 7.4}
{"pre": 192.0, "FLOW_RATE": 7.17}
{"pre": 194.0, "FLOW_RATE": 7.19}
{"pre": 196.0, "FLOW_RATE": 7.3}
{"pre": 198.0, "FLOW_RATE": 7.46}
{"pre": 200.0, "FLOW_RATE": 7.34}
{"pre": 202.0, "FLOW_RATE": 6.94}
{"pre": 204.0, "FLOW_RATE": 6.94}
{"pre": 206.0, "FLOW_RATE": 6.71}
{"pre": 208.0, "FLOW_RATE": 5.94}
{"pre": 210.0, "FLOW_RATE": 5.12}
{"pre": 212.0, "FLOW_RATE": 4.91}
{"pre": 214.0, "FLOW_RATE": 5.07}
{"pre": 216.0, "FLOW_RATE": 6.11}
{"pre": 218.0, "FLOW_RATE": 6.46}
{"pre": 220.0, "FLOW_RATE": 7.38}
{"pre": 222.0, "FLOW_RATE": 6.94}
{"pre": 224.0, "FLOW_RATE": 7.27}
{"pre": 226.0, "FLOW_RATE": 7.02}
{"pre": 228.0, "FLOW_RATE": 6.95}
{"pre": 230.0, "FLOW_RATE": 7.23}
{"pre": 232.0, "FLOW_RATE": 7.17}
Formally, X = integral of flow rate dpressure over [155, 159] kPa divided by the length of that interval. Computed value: 4.83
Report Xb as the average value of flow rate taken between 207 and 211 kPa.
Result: 5.53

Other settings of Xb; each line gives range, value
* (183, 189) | 7.24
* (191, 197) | 7.22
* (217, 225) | 7.01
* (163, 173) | 4.61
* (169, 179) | 5.5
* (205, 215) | 5.55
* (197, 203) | 7.25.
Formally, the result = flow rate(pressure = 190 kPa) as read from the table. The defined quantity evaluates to 7.4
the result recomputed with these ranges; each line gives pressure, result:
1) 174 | 5.91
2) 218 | 6.46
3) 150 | 5.07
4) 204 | 6.94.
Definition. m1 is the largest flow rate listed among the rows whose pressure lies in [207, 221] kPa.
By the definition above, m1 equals 7.38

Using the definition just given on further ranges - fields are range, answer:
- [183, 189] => 7.44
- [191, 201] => 7.46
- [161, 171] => 5.38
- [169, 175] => 5.91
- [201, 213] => 6.94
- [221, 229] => 7.27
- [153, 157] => 4.73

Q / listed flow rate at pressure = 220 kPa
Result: 7.38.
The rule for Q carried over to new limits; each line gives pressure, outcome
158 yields 4.93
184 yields 7.27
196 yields 7.3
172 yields 4.57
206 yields 6.71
